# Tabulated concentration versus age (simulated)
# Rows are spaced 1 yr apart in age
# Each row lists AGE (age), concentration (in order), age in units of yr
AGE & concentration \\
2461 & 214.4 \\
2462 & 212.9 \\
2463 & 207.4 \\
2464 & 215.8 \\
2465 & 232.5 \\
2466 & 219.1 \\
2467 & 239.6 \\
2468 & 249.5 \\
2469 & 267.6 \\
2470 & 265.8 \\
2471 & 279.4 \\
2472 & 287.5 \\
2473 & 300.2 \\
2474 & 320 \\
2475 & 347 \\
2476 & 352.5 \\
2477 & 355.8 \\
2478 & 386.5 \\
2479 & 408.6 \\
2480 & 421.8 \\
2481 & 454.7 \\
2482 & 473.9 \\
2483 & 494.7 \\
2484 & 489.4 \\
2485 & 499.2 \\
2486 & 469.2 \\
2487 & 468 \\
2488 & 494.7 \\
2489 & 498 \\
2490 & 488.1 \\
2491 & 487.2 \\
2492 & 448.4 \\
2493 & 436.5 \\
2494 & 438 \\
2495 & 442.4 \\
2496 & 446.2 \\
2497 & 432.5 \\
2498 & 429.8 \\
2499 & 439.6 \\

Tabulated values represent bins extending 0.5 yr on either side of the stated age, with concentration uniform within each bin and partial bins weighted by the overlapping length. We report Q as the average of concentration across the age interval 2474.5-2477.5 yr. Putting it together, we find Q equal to 352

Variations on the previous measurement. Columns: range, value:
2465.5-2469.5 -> 244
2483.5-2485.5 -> 494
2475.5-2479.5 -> 376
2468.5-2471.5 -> 271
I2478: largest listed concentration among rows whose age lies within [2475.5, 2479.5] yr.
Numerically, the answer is 408.6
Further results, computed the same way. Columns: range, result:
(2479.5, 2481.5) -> 454.7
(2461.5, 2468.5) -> 249.5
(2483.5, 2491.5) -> 499.2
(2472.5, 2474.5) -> 320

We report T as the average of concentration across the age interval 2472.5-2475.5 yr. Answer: 322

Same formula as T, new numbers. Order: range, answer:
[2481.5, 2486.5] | 485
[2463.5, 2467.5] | 227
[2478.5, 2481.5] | 428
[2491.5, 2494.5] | 441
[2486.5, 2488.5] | 481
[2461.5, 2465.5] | 217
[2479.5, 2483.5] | 461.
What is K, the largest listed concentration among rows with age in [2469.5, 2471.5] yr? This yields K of 279.4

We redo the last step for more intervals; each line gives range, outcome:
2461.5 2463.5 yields 212.9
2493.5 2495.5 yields 442.4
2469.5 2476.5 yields 352.5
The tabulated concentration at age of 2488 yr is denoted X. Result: 494.7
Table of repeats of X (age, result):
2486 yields 469.2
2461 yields 214.4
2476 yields 352.5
